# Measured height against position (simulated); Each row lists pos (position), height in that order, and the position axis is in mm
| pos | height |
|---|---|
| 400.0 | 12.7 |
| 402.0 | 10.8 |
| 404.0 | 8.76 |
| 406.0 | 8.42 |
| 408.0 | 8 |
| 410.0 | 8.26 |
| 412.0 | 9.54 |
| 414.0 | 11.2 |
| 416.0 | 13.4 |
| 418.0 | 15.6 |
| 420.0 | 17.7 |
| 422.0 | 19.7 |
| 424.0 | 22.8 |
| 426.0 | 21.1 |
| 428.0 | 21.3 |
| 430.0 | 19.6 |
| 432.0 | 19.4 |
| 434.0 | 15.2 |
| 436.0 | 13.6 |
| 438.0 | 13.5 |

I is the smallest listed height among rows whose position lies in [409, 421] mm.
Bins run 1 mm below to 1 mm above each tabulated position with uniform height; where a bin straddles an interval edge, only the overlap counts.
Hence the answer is 8.26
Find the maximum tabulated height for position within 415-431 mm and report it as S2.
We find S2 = 22.8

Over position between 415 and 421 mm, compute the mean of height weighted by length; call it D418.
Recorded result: 15.6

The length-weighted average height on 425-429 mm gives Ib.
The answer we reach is 21.2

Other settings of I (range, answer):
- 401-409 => 8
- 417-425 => 15.6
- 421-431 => 19.6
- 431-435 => 15.2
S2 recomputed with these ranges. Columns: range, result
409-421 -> 17.7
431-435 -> 19.4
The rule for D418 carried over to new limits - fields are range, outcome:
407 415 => 9.25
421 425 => 21.2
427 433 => 20.1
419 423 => 18.7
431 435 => 17.3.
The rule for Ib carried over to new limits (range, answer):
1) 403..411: 8.36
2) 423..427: 22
